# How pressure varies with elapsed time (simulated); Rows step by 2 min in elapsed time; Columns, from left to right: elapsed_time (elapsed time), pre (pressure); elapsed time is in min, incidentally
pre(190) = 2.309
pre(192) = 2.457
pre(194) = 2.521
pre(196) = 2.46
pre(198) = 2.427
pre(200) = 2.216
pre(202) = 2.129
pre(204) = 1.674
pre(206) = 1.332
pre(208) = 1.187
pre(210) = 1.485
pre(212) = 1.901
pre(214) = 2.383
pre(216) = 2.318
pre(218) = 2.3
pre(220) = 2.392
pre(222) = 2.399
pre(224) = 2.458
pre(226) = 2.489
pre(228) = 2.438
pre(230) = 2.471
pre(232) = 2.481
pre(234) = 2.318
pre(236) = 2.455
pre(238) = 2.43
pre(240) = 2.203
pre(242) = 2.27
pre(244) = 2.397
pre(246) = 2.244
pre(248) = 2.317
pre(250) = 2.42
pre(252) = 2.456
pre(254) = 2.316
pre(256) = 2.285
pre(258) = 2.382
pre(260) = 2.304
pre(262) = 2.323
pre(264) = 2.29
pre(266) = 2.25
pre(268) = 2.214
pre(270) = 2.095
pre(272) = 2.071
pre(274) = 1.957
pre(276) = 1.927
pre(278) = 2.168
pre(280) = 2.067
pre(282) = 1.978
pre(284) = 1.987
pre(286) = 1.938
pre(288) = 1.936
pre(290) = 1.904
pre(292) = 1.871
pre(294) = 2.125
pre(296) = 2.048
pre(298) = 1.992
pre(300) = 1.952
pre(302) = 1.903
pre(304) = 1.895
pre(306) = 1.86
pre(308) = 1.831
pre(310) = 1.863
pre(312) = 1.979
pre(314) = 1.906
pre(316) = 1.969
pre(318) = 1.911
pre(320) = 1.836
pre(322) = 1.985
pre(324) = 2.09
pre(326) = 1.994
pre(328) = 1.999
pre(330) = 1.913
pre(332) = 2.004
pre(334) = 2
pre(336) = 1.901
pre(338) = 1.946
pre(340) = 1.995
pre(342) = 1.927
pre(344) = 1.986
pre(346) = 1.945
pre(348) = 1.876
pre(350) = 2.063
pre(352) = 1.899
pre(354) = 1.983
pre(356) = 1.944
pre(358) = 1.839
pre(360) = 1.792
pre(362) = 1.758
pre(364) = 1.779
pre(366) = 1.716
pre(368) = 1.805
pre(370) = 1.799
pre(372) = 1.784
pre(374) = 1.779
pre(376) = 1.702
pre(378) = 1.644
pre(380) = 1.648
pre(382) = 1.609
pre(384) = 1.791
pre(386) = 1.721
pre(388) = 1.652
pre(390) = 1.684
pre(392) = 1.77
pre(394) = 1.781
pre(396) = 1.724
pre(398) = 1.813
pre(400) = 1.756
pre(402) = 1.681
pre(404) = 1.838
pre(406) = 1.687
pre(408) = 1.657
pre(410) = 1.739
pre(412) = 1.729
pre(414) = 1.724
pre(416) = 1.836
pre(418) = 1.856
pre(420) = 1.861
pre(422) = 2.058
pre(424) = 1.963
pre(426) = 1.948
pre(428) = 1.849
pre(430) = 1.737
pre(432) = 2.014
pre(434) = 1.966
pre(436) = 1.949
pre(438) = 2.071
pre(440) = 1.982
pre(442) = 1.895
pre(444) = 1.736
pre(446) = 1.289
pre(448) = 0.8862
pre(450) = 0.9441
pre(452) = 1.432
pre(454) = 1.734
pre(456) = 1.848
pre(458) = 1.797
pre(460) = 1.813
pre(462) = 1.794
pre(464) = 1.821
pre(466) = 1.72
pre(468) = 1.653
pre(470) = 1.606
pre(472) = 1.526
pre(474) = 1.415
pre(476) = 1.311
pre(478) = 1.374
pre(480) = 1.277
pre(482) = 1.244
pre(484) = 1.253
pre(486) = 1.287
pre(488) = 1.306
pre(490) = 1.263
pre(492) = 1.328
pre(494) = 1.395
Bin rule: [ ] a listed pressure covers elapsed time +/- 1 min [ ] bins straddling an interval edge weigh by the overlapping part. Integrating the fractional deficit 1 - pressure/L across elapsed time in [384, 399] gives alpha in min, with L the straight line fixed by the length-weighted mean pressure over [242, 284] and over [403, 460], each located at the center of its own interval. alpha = 1.00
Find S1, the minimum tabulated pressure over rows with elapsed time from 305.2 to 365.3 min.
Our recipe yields 1.758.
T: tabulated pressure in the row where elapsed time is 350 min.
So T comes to 2.063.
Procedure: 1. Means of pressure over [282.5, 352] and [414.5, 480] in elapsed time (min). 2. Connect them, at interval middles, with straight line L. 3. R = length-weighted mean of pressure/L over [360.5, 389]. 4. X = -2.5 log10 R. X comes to 0.07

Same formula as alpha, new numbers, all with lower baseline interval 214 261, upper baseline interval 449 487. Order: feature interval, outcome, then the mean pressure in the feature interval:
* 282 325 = 3.7 min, 1.94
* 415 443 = -4.5 min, 1.93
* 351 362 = 0.3 min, 1.88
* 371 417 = 1.6 min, 1.73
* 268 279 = 0.9 min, 2.06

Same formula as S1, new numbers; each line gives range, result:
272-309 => 1.831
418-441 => 1.737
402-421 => 1.657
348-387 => 1.609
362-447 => 1.289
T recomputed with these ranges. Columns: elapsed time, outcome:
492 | 1.328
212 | 1.901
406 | 1.687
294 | 2.125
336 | 1.901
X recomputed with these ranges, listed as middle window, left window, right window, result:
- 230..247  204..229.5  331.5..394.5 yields -0.15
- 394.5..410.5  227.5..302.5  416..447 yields 0.11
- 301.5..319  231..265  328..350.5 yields 0.10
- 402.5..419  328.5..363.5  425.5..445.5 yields 0.09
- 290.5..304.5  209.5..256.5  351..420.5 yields 0.06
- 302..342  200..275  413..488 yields 0.03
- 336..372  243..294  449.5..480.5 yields 0.02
